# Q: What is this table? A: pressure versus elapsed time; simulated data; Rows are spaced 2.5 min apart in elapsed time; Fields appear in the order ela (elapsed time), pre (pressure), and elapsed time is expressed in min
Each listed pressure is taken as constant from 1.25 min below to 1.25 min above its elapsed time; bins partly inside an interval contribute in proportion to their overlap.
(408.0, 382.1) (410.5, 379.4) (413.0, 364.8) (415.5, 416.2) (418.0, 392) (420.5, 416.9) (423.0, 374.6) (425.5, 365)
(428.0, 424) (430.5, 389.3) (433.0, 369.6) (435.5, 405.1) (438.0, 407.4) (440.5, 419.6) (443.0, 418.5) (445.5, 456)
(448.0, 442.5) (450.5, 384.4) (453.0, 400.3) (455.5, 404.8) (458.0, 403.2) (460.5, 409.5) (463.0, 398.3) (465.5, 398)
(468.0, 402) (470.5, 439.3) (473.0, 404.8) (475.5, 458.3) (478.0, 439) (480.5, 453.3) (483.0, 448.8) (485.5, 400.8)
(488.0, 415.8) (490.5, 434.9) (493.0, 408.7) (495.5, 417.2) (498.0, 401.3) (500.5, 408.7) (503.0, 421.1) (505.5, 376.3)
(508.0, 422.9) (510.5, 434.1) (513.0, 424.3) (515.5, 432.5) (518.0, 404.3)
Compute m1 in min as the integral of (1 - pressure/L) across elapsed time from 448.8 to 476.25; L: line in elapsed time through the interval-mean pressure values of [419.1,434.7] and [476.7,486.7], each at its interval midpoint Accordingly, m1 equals 0.7 min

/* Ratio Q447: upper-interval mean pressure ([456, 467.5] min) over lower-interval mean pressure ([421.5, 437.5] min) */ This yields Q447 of 1.0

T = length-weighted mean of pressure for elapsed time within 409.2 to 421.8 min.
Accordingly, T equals 394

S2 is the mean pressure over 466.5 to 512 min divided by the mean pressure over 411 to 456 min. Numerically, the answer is 1.0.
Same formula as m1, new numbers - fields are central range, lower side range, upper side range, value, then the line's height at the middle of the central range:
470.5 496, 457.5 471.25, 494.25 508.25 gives -1.4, 407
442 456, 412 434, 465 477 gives -0.4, 408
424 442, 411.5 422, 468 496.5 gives 0.3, 404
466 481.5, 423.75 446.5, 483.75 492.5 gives -0.6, 415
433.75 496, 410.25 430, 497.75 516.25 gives -2.2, 404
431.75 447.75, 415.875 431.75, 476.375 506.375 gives -0.5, 401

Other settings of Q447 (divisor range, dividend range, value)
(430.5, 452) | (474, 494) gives 1.05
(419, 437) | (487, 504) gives 1.06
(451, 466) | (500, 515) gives 1.04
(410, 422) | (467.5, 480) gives 1.09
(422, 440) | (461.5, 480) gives 1.07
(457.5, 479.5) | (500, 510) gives 0.98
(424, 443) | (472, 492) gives 1.08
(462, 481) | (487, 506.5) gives 0.97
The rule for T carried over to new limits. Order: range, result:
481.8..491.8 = 425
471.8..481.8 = 439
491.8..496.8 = 413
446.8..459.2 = 407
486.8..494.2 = 420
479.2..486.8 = 434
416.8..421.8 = 404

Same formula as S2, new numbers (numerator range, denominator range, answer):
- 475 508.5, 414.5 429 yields 1.06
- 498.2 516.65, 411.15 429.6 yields 1.06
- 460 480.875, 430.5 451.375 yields 1.02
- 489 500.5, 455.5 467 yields 1.03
